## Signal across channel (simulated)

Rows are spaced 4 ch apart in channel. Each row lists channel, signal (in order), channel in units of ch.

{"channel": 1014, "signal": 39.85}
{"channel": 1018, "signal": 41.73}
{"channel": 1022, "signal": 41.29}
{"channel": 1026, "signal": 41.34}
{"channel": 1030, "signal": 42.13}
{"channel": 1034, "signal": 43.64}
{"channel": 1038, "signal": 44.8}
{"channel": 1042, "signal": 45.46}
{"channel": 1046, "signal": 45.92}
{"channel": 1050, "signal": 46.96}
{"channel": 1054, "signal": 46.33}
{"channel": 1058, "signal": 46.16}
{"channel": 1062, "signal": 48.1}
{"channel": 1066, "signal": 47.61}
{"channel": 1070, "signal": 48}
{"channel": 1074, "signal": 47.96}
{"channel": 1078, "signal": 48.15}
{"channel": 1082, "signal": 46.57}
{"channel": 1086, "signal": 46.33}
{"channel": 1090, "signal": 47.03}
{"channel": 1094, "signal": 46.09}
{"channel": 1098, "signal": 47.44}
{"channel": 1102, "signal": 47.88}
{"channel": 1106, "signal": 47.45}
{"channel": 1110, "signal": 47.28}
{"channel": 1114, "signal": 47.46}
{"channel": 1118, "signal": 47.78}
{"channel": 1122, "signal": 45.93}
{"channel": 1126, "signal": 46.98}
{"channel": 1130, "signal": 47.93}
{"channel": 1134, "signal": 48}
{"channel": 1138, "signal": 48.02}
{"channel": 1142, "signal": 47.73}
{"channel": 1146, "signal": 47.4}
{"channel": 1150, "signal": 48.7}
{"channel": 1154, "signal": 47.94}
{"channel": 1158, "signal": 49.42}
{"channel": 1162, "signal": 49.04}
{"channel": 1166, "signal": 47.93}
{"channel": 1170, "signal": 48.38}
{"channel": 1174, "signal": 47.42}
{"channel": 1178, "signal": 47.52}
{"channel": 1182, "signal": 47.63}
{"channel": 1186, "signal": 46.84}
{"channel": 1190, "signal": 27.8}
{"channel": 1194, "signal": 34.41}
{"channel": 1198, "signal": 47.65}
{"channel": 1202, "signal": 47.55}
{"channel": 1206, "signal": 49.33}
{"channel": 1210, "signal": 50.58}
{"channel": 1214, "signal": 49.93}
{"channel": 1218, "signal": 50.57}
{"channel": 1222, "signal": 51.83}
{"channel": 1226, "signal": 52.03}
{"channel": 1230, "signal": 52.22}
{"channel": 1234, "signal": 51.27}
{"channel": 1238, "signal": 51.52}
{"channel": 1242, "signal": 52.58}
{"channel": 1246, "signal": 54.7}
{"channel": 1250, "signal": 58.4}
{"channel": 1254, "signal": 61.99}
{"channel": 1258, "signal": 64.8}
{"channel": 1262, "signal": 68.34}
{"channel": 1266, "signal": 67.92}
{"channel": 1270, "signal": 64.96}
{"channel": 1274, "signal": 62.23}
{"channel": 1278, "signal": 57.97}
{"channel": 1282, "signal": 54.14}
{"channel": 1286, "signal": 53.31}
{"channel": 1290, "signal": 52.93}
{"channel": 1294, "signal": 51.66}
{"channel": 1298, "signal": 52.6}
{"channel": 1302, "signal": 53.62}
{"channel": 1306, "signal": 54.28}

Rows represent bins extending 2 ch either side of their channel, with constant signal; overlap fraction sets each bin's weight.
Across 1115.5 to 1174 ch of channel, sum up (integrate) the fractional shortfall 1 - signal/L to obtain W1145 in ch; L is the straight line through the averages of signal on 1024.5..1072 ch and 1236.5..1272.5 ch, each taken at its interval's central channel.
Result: 5.3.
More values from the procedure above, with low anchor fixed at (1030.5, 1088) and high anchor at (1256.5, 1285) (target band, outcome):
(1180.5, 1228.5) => 9.32 ch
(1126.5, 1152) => 2.24 ch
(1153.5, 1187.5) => 4.25 ch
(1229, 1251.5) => 2.55 ch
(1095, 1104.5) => 0.39 ch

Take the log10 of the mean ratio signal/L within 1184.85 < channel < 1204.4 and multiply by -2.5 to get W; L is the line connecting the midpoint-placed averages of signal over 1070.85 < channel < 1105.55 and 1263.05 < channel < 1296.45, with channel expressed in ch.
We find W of 0.294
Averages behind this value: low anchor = 47.2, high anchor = 58.4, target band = 40.8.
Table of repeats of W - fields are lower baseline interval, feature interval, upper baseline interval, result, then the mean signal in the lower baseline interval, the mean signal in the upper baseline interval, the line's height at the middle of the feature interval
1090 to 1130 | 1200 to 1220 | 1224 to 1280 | 0.12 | 47.2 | 58.6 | 55.2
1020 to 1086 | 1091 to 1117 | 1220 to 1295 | 0.03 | 45.7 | 57.2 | 48.5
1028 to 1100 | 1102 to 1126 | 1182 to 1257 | 0.00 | 46.4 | 49.7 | 47.4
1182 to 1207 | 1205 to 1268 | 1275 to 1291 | -0.15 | 42.4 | 55.2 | 48.5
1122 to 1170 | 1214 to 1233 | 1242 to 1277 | 0.12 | 48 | 62.2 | 57.7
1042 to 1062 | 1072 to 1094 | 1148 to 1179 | 0.00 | 46.4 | 48.3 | 47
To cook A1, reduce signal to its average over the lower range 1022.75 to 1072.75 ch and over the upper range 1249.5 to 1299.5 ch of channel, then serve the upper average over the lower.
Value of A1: 1.31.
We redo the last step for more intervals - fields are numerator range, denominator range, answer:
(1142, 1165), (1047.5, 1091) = 1.03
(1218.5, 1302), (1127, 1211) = 1.22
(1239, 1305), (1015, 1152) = 1.25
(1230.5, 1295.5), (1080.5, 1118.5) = 1.23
